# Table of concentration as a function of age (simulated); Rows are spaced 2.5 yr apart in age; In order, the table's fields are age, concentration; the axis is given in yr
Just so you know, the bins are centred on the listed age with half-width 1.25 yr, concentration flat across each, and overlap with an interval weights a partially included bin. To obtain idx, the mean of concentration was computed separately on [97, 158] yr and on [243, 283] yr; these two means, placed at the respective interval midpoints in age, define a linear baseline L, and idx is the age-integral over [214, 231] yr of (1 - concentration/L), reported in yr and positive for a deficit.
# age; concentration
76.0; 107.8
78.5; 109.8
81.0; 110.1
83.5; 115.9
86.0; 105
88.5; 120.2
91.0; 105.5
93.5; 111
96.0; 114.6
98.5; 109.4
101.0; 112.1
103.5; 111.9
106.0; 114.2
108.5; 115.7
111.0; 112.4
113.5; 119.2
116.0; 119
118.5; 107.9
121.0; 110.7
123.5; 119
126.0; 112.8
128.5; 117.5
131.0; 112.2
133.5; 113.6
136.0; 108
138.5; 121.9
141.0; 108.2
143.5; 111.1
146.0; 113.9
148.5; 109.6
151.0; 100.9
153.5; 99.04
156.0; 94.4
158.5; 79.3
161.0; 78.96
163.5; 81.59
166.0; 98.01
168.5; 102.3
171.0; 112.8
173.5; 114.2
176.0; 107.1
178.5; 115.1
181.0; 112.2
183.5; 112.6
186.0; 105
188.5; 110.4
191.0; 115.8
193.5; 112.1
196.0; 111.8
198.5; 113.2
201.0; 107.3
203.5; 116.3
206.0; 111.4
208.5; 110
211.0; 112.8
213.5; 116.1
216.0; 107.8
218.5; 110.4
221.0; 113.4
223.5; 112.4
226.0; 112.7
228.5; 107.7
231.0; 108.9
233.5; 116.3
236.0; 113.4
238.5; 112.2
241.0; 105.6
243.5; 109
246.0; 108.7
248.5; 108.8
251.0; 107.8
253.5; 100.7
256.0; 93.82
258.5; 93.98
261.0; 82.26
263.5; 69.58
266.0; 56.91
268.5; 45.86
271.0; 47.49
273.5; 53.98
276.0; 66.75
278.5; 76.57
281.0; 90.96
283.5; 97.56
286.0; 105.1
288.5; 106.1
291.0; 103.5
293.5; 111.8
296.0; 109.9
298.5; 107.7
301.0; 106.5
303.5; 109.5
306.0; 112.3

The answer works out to -3.8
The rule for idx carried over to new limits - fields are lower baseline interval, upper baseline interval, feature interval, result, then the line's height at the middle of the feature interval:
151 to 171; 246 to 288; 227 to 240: -3.9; 85.6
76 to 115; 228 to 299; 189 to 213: -2.8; 100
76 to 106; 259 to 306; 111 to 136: -1.6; 107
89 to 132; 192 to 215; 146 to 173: 3.8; 113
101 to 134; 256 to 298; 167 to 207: -4.2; 101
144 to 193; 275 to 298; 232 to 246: -1.6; 99.7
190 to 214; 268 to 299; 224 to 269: 0.2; 98.5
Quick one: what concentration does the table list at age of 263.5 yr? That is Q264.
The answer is 69.58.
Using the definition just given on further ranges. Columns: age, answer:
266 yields 56.91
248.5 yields 108.8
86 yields 105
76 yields 107.8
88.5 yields 120.2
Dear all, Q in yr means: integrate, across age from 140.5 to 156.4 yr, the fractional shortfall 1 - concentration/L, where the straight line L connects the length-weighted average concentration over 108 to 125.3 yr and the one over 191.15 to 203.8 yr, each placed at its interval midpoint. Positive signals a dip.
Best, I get 1.11 yr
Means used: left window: 115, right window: 112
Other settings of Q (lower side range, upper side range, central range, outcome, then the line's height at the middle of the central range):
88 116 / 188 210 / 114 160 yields 1.7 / 113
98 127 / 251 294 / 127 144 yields -0.6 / 109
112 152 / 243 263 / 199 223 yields -1.8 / 104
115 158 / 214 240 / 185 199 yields -0.1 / 111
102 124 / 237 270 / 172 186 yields -1.1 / 104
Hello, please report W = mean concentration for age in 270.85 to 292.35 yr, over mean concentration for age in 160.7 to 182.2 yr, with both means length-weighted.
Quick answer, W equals 0.8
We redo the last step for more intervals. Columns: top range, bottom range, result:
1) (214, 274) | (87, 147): 0.85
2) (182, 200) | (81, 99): 1.00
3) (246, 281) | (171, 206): 0.71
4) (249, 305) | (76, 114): 0.79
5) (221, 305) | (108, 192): 0.89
